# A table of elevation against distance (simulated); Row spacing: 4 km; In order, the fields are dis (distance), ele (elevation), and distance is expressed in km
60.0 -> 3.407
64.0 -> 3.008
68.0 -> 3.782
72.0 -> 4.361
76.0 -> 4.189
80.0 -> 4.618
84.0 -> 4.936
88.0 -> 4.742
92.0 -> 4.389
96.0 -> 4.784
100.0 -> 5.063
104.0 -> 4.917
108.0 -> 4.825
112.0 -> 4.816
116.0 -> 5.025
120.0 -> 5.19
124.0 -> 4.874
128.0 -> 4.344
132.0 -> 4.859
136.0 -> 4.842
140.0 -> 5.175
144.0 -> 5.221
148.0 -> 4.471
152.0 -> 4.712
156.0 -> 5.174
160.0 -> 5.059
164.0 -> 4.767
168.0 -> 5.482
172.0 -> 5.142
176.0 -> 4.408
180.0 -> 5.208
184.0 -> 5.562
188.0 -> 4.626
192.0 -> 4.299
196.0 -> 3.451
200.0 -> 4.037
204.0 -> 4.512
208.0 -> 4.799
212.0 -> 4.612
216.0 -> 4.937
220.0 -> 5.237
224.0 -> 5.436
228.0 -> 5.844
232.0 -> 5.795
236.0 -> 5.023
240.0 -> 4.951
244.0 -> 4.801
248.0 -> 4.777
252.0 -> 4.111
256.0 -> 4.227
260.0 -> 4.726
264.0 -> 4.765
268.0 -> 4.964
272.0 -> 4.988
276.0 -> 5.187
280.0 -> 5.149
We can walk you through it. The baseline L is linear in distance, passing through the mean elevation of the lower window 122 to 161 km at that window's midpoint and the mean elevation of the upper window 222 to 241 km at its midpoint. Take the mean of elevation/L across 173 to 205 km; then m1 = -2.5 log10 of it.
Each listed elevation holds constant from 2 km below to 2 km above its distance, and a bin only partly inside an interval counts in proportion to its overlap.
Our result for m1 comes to 0.14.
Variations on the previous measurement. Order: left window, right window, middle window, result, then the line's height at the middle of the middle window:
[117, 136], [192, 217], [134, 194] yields -0.08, 4.61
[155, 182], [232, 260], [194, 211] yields 0.16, 4.9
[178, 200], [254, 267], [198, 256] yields -0.07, 4.59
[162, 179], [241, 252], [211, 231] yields -0.11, 4.78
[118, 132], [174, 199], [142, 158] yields -0.04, 4.71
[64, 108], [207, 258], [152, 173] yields -0.07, 4.75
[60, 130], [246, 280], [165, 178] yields -0.08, 4.64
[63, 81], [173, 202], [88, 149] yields -0.15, 4.22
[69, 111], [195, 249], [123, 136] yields 0.01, 4.73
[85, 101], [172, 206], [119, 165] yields -0.06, 4.64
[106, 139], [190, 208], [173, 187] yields -0.16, 4.33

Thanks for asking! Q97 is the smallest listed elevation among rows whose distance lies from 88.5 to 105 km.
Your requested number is 4.389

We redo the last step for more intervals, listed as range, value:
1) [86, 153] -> 4.344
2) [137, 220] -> 3.451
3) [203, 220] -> 4.512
